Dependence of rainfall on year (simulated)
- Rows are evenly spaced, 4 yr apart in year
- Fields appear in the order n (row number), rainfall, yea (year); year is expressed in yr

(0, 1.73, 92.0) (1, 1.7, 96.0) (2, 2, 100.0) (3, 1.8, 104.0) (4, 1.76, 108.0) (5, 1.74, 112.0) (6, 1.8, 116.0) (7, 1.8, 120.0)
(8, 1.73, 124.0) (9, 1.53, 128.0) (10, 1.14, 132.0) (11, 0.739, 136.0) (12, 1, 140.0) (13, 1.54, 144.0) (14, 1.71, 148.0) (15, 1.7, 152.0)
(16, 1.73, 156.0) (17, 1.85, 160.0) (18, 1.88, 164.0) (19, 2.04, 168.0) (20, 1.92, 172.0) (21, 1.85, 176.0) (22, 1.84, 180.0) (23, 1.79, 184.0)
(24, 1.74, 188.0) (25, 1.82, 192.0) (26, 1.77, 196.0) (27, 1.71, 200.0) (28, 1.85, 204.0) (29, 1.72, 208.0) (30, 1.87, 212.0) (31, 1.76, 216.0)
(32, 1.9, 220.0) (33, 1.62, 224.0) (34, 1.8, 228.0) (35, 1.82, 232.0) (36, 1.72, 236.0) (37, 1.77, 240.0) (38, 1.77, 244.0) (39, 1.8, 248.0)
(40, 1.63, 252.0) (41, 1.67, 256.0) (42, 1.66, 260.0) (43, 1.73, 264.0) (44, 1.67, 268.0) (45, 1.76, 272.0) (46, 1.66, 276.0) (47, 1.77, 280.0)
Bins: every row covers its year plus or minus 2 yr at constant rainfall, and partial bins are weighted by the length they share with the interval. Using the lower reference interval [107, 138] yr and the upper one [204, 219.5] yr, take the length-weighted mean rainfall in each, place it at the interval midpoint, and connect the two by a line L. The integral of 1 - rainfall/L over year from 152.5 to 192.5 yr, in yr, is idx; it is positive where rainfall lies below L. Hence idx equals -3.9 yr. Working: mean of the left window 1.52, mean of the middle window 1.84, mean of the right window 1.8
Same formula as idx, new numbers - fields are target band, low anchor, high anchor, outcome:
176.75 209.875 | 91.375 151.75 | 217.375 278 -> -2.3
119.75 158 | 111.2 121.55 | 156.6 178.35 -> 8.1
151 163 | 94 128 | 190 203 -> 0.0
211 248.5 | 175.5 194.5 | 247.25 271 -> -1.0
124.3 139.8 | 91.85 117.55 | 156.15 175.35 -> 5.5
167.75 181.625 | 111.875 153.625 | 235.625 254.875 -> -2.8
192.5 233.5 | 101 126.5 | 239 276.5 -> -1.2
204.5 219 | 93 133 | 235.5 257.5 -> -0.6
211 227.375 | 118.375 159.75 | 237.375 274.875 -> -1.4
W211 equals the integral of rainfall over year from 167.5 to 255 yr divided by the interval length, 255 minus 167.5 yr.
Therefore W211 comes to 1.79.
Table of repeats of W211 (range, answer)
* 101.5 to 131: 1.72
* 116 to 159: 1.49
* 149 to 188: 1.84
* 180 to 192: 1.79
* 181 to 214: 1.79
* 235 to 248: 1.76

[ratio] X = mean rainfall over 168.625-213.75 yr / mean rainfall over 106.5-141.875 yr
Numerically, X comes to 1.2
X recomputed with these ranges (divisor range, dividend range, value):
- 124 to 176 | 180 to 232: 1.13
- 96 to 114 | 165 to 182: 1.05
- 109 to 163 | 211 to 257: 1.14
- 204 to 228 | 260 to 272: 0.96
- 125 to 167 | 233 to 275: 1.15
